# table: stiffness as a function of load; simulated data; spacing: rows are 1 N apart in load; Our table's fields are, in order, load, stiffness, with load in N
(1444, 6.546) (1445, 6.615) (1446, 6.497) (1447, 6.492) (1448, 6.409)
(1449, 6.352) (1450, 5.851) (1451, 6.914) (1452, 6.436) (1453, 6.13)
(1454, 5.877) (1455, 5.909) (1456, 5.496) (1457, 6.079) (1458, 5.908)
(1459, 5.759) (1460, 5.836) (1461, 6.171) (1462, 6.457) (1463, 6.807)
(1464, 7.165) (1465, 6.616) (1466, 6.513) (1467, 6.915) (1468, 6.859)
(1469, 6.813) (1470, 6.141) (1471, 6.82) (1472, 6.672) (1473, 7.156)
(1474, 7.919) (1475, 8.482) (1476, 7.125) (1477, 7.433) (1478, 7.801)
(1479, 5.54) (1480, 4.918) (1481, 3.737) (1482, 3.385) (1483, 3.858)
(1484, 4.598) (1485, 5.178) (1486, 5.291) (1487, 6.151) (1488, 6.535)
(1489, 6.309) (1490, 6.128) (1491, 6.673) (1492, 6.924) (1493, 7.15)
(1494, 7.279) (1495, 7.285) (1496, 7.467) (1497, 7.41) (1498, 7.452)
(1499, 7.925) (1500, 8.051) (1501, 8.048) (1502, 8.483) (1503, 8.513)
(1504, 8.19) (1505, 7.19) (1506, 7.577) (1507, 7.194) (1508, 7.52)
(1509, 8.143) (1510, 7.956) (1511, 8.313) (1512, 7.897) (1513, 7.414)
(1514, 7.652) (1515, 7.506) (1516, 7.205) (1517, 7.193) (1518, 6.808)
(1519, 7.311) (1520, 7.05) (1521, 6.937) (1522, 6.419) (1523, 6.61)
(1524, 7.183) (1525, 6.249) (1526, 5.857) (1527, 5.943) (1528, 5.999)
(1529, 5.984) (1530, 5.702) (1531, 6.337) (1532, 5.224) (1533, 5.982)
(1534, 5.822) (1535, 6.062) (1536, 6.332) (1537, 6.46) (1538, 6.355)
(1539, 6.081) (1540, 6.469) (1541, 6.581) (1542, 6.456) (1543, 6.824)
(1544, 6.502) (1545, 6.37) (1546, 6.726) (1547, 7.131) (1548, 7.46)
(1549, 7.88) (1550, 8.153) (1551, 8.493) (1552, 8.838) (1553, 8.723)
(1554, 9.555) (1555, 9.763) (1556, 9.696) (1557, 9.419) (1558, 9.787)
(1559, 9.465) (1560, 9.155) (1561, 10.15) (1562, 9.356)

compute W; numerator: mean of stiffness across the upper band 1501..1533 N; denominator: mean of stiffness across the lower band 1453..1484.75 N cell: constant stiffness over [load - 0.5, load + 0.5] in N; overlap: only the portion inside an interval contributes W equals 1.14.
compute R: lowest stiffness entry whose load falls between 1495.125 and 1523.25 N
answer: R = 6.419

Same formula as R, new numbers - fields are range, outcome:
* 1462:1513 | 3.385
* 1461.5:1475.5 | 6.141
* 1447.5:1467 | 5.496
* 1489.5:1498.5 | 6.128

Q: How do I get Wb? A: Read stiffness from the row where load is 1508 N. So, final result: 7.52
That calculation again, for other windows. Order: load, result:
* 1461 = 6.171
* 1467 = 6.915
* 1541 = 6.581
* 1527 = 5.943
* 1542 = 6.456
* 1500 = 8.051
